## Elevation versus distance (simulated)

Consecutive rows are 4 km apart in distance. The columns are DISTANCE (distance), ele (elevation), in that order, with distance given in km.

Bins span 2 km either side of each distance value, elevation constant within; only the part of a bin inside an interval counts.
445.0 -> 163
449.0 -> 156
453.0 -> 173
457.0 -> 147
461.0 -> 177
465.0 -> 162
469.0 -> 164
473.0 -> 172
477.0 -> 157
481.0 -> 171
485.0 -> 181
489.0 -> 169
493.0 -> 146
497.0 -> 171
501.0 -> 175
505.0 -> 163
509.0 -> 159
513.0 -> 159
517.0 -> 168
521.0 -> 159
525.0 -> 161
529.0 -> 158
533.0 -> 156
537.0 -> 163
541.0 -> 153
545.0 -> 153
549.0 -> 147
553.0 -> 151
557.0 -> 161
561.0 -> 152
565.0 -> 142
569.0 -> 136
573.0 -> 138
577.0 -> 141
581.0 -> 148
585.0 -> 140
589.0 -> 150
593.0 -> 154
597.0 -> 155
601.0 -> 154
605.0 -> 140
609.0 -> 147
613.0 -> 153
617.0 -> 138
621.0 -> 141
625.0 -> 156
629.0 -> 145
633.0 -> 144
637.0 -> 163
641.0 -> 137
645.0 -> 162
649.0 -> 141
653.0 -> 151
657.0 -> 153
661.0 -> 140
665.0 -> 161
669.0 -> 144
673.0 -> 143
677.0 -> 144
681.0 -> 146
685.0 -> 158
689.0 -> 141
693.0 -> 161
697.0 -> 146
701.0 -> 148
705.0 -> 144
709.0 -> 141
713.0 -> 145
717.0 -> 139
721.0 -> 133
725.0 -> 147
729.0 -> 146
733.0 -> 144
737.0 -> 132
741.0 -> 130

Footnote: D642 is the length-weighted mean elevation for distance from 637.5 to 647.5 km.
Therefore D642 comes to 151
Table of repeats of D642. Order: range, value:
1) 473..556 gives 161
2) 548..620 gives 147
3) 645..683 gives 148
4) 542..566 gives 151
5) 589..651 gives 149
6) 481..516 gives 166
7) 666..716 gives 147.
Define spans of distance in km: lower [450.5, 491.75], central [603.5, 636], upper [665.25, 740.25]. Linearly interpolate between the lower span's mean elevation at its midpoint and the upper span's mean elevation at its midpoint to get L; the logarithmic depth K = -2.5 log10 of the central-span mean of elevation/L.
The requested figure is 0.05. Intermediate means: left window 167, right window 145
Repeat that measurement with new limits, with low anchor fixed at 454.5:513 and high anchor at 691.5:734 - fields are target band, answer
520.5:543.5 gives 0.02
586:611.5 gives 0.04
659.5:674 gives 0.01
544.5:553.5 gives 0.07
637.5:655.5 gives 0.01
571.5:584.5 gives 0.11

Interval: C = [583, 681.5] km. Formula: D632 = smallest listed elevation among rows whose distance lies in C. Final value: 137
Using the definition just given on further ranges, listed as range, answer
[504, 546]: 153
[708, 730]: 133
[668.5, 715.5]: 141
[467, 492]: 157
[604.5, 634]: 138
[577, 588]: 140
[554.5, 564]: 152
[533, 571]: 136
